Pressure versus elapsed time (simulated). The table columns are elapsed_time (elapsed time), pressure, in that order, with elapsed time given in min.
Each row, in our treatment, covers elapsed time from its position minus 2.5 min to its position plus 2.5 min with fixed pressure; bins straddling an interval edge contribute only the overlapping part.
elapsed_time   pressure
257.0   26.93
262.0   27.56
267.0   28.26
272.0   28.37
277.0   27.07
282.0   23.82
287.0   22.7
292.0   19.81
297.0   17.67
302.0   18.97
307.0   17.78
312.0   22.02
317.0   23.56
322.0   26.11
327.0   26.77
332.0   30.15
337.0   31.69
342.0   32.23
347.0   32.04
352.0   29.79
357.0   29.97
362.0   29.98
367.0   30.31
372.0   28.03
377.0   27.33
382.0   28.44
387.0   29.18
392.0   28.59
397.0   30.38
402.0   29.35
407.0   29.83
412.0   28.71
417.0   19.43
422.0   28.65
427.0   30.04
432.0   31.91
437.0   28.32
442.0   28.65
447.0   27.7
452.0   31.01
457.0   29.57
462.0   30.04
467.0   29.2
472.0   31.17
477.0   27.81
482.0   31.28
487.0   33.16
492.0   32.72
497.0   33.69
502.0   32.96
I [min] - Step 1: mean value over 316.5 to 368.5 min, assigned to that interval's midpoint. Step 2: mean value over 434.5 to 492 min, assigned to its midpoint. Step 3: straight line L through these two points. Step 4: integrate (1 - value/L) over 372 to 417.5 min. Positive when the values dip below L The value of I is 2.2 min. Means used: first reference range 29.5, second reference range 29.9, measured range 28.3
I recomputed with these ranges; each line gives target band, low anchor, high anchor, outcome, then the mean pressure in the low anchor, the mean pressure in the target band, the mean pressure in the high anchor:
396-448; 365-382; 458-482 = 1.24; 28.5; 28.4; 29.7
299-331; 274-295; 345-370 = 4.32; 23.3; 22.8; 30.3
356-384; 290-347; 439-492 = -2.58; 24.6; 29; 30.1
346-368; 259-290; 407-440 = -2.52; 26.2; 30.3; 28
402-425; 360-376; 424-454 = 1.89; 29.2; 27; 29.6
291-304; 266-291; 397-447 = 3.62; 25.5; 18.7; 28.4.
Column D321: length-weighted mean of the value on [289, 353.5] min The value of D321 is 25.2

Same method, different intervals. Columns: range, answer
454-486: 30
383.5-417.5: 28.4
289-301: 18.9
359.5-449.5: 28.6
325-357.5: 30.5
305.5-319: 21.3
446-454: 29.6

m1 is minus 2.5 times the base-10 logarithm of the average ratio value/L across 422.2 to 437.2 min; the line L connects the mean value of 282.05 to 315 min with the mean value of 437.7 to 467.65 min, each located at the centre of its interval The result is -0.082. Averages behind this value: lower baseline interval 20.2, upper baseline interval 29.3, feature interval 30.1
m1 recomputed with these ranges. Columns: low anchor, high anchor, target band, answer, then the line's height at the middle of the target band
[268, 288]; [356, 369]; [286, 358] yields 0.116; 28.1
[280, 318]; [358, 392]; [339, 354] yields -0.214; 25.8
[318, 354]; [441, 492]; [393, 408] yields 0.004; 29.8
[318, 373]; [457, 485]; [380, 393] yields 0.035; 29.7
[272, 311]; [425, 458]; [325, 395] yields -0.176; 25.3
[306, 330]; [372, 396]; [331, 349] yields -0.242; 25.3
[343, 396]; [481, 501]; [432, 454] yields 0.082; 31.5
